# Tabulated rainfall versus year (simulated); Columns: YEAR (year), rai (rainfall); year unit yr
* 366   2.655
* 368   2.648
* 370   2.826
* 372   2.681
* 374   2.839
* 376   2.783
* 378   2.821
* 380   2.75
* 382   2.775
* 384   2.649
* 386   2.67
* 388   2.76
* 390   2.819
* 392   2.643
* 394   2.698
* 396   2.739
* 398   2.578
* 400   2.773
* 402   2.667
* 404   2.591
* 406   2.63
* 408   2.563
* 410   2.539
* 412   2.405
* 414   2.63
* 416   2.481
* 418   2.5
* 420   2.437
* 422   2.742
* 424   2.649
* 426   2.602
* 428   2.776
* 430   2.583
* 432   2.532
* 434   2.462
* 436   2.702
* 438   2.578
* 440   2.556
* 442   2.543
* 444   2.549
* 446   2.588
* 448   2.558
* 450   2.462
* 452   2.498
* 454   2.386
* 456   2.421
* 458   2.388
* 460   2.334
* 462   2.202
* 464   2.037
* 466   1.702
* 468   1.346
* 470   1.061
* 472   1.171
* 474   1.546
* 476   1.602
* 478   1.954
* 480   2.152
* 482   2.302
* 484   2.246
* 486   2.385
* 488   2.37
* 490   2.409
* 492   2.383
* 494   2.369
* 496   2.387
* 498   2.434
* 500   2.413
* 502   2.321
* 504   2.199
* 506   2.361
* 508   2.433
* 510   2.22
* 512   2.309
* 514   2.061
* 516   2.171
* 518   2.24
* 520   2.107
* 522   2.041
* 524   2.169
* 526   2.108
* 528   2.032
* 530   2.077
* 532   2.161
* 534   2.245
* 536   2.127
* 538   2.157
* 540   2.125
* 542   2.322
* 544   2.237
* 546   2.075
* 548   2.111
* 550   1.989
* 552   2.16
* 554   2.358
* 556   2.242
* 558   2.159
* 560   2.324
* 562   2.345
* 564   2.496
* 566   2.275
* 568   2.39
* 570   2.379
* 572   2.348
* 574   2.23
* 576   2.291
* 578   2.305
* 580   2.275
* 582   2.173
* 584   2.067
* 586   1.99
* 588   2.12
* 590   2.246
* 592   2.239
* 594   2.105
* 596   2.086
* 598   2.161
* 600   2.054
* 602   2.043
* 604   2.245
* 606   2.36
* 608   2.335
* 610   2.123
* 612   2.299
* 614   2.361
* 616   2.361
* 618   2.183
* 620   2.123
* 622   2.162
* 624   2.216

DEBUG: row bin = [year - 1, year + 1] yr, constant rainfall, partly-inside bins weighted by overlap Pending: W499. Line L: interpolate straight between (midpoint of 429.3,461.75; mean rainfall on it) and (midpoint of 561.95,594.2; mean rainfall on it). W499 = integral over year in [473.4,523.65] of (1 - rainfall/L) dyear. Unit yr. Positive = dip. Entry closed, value 3.8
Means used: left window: 2.5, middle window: 2.22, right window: 2.25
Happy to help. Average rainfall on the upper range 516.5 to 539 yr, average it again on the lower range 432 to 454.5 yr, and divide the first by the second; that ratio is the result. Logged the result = 0.84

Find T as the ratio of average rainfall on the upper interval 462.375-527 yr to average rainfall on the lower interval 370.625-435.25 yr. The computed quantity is 0.8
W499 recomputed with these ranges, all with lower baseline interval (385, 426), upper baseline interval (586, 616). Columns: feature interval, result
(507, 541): 2.9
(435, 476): 5.7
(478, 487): 0.8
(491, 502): 0.2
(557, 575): -0.4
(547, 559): 0.7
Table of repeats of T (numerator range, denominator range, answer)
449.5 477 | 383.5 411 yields 0.72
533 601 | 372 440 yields 0.84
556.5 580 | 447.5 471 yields 1.10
